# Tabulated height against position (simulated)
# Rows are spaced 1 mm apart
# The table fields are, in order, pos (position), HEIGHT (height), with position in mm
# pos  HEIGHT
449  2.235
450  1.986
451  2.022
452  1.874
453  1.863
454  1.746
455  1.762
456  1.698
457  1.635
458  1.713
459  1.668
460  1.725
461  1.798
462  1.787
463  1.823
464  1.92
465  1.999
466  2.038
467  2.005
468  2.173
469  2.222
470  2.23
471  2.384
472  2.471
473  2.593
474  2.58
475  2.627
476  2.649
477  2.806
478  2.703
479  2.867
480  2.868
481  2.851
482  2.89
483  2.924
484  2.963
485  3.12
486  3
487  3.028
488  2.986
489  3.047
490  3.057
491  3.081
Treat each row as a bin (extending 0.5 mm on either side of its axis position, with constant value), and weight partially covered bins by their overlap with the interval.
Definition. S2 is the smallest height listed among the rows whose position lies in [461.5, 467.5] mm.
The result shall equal 1.787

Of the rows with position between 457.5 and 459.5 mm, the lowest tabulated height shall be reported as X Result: 1.668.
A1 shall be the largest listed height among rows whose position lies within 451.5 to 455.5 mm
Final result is 1.874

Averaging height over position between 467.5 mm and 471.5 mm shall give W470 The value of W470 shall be 2.25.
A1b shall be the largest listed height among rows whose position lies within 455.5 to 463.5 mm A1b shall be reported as 1.823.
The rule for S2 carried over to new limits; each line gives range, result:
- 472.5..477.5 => 2.58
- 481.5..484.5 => 2.89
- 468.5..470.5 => 2.222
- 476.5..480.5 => 2.703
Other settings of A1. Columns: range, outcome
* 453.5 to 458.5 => 1.762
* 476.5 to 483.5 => 2.924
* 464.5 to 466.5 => 2.038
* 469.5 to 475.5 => 2.627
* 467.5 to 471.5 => 2.384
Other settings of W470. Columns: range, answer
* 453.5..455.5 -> 1.75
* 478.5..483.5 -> 2.88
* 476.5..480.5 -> 2.81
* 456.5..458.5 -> 1.67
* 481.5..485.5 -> 2.97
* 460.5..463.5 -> 1.8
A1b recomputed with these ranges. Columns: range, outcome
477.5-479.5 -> 2.867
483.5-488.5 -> 3.12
